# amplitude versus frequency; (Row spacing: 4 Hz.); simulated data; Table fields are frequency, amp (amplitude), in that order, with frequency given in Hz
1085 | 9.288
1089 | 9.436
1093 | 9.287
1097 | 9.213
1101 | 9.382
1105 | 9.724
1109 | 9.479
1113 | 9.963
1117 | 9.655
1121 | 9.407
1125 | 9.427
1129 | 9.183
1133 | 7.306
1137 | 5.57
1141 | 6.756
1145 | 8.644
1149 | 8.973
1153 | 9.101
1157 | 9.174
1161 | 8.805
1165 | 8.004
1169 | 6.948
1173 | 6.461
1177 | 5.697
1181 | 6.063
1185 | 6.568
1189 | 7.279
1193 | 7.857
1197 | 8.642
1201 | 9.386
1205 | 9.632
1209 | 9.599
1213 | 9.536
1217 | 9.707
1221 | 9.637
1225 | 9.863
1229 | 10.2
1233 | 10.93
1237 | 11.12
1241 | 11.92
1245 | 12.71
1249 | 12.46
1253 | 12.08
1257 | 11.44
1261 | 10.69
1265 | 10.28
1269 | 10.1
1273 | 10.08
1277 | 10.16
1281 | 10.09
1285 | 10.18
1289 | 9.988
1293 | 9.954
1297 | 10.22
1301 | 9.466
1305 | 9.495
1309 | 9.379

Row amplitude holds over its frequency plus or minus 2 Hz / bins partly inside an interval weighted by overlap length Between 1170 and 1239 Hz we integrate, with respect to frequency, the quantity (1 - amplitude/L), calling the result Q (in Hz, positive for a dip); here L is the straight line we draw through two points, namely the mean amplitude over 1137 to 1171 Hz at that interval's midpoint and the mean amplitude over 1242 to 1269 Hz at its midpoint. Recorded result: 8.4 Hz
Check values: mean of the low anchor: 8.14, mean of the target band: 8.69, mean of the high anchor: 11.5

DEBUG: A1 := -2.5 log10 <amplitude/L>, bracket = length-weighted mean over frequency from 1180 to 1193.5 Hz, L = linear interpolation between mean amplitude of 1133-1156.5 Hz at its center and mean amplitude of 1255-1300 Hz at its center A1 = 0.24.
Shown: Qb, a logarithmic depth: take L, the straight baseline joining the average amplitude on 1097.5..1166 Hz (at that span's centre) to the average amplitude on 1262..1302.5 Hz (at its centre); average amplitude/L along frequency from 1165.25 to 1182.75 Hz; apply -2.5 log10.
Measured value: 0.37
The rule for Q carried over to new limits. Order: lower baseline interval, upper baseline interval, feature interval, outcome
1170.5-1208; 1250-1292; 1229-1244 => -3.2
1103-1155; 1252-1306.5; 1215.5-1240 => -1.5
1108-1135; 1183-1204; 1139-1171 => 1.3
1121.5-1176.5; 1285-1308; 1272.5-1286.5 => -0.7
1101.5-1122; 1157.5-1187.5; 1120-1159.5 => 0.4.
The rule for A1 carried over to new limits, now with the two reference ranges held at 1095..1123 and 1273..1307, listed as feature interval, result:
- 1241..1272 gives -0.15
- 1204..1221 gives 0.02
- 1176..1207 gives 0.25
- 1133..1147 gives 0.34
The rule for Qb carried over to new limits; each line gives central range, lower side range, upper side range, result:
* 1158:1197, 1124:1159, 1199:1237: 0.24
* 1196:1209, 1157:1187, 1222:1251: -0.03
